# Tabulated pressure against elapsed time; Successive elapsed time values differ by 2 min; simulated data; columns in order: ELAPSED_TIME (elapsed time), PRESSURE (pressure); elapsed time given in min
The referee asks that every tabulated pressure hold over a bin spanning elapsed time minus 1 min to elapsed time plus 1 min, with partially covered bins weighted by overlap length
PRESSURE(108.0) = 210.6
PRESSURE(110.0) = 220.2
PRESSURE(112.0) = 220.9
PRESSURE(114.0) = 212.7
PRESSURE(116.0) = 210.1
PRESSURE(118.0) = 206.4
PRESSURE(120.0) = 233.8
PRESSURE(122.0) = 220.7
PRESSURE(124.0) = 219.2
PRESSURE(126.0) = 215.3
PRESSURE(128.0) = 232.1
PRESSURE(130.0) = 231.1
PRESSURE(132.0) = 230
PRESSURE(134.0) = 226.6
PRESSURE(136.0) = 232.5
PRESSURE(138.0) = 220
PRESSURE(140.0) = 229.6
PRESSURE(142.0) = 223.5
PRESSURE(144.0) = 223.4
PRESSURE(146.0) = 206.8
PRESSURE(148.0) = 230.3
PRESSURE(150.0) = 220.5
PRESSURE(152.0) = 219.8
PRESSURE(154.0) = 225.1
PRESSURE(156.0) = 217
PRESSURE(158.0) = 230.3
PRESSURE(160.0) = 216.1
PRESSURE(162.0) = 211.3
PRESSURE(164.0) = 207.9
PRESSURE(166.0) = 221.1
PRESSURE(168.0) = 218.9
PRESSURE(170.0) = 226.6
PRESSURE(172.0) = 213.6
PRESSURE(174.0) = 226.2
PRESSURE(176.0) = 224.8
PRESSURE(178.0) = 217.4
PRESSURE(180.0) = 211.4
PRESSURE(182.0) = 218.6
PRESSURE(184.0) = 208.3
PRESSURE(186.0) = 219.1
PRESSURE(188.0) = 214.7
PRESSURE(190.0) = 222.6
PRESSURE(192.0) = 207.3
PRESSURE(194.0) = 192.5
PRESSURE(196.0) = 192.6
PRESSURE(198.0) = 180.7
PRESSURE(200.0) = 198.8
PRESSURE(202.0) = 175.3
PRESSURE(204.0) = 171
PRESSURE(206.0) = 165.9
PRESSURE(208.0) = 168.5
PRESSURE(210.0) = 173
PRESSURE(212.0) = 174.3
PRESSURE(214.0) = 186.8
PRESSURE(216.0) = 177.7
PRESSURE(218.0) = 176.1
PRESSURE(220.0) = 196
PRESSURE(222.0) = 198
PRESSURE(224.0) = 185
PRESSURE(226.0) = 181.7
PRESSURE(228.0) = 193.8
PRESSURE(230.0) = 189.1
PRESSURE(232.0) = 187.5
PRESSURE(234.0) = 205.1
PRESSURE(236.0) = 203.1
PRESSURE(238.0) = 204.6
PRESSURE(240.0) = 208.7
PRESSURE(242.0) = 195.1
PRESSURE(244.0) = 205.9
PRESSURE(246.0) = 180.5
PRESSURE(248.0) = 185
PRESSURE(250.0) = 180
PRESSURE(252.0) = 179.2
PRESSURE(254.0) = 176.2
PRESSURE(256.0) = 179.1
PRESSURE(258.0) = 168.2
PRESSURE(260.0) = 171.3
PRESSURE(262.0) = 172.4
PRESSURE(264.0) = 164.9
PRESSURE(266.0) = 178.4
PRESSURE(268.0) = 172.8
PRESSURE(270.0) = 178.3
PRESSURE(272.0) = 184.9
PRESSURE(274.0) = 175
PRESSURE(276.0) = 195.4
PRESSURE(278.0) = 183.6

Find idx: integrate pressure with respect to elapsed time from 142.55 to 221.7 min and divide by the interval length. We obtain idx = 205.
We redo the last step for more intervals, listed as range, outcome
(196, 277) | 184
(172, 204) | 206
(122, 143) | 226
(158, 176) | 219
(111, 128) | 218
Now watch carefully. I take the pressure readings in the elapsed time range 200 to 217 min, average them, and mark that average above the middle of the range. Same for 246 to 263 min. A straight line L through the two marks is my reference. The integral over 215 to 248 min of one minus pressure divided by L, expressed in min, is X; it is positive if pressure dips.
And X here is -3.1 min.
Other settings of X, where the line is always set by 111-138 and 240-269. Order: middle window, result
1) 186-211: 1.1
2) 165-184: -1.2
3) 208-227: 1.0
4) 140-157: -0.5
